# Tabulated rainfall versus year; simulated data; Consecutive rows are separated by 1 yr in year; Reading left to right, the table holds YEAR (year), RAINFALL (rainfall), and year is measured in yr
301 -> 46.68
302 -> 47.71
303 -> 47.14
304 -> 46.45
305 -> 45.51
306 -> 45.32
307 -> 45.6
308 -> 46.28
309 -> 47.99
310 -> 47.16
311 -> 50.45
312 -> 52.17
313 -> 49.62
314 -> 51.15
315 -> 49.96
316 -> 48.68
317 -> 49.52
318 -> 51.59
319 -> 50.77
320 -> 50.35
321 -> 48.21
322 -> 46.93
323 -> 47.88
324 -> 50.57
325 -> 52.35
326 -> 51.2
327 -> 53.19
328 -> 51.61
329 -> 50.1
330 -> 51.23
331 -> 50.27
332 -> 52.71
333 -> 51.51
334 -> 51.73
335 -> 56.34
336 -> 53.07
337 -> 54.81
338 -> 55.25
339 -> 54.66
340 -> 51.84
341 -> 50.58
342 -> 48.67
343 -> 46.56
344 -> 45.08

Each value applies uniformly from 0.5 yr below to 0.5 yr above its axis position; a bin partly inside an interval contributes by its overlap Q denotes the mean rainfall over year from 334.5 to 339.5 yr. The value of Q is 54.8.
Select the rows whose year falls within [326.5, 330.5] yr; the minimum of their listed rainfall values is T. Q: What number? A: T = 50.1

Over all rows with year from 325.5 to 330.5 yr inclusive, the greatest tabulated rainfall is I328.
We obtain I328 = 53.19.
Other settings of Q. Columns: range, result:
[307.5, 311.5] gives 48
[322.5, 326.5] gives 50.5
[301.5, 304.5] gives 47.1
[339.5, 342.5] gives 50.4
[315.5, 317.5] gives 49.1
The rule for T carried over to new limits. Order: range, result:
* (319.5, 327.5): 46.93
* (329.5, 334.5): 50.27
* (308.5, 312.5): 47.16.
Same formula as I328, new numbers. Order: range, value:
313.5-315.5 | 51.15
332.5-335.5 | 56.34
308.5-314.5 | 52.17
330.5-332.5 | 52.71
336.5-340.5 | 55.25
